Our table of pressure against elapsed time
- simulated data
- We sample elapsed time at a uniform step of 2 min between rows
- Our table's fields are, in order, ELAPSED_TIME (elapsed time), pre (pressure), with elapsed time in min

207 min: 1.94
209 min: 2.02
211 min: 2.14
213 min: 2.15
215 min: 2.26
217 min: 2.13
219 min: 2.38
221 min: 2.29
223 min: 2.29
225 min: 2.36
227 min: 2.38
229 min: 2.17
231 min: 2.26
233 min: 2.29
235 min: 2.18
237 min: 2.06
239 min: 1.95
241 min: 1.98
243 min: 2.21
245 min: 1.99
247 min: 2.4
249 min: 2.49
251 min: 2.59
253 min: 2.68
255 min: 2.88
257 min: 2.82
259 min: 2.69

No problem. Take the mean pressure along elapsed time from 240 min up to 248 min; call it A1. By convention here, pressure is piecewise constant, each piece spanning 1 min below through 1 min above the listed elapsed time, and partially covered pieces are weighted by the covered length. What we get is 2.15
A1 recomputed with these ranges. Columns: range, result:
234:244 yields 2.08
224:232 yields 2.29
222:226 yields 2.33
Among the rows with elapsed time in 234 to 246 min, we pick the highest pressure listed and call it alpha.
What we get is 2.21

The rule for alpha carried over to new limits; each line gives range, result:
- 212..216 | 2.26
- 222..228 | 2.38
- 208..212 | 2.14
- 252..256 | 2.88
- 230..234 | 2.29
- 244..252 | 2.59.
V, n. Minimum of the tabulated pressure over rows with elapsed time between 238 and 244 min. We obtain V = 1.95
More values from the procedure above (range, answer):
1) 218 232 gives 2.17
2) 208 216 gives 2.02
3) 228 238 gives 2.06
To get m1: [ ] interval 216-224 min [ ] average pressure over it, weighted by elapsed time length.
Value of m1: 2.27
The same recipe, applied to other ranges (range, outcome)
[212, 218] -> 2.18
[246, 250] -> 2.45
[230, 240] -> 2.15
